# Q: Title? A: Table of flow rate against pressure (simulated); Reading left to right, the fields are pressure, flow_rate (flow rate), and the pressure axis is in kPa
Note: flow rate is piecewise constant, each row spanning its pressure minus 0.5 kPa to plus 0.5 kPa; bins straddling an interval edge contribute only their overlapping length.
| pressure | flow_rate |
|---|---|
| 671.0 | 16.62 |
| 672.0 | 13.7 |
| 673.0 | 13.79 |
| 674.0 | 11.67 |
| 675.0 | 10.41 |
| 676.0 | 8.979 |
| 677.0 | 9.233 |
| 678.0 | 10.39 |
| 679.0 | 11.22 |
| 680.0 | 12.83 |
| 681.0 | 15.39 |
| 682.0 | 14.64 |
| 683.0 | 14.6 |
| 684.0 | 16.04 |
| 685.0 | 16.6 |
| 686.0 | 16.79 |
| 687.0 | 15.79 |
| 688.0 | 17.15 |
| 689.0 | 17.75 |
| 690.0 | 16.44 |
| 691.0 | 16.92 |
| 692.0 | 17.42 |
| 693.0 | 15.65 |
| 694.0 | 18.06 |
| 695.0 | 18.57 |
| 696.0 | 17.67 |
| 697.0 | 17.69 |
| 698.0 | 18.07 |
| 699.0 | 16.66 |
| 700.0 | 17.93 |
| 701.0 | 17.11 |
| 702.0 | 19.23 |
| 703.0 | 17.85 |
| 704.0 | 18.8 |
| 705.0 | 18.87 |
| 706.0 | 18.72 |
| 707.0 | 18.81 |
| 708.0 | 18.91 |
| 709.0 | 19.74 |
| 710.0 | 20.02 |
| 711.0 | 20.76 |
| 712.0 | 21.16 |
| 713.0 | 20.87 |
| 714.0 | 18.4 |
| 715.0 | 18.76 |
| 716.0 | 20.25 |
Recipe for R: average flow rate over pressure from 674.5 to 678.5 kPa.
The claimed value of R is 9.75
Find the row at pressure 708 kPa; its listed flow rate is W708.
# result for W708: 18.91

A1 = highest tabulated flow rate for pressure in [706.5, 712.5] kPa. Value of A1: 21.16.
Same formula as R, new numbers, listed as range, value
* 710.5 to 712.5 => 21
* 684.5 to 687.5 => 16.4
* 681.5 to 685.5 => 15.5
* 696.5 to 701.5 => 17.5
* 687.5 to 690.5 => 17.1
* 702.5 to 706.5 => 18.6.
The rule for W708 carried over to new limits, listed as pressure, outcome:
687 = 15.79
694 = 18.06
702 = 19.23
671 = 16.62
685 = 16.6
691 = 16.92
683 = 14.6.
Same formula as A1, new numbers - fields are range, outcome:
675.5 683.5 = 15.39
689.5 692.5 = 17.42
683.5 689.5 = 17.75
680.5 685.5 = 16.6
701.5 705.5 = 19.23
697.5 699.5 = 18.07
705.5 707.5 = 18.81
